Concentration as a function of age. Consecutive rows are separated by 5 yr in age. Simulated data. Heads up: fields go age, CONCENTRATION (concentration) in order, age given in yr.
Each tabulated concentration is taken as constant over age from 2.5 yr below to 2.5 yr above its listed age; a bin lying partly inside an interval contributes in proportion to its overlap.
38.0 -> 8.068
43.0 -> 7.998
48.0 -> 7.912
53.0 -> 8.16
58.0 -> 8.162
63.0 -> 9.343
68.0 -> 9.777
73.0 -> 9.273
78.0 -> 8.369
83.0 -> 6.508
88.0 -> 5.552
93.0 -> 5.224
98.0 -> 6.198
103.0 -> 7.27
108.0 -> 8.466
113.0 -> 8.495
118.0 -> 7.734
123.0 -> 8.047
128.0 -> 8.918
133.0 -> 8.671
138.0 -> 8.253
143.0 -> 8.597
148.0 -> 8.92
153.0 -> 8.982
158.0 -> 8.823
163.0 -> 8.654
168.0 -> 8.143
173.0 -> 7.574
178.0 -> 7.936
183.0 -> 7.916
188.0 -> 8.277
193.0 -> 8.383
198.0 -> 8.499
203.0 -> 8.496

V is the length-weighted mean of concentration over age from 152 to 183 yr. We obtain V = 8.29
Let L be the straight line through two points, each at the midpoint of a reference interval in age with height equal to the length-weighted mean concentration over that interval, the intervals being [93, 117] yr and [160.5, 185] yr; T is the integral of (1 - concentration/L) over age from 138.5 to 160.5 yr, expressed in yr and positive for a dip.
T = -2.7 yr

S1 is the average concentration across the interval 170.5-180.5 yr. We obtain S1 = 7.75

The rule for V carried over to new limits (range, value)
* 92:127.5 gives 7.53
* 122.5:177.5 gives 8.5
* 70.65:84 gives 8.21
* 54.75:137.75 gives 7.89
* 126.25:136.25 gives 8.74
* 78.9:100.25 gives 6.05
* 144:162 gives 8.86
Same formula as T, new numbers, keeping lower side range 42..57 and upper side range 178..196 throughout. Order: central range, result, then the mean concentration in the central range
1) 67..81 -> -1.59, 8.98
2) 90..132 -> 2.78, 7.56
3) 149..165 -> -1.37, 8.83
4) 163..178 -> 0.27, 8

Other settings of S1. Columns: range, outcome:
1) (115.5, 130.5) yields 8.23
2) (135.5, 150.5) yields 8.59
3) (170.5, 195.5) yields 8.02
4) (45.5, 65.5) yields 8.39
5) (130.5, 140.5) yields 8.46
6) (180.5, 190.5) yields 8.1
